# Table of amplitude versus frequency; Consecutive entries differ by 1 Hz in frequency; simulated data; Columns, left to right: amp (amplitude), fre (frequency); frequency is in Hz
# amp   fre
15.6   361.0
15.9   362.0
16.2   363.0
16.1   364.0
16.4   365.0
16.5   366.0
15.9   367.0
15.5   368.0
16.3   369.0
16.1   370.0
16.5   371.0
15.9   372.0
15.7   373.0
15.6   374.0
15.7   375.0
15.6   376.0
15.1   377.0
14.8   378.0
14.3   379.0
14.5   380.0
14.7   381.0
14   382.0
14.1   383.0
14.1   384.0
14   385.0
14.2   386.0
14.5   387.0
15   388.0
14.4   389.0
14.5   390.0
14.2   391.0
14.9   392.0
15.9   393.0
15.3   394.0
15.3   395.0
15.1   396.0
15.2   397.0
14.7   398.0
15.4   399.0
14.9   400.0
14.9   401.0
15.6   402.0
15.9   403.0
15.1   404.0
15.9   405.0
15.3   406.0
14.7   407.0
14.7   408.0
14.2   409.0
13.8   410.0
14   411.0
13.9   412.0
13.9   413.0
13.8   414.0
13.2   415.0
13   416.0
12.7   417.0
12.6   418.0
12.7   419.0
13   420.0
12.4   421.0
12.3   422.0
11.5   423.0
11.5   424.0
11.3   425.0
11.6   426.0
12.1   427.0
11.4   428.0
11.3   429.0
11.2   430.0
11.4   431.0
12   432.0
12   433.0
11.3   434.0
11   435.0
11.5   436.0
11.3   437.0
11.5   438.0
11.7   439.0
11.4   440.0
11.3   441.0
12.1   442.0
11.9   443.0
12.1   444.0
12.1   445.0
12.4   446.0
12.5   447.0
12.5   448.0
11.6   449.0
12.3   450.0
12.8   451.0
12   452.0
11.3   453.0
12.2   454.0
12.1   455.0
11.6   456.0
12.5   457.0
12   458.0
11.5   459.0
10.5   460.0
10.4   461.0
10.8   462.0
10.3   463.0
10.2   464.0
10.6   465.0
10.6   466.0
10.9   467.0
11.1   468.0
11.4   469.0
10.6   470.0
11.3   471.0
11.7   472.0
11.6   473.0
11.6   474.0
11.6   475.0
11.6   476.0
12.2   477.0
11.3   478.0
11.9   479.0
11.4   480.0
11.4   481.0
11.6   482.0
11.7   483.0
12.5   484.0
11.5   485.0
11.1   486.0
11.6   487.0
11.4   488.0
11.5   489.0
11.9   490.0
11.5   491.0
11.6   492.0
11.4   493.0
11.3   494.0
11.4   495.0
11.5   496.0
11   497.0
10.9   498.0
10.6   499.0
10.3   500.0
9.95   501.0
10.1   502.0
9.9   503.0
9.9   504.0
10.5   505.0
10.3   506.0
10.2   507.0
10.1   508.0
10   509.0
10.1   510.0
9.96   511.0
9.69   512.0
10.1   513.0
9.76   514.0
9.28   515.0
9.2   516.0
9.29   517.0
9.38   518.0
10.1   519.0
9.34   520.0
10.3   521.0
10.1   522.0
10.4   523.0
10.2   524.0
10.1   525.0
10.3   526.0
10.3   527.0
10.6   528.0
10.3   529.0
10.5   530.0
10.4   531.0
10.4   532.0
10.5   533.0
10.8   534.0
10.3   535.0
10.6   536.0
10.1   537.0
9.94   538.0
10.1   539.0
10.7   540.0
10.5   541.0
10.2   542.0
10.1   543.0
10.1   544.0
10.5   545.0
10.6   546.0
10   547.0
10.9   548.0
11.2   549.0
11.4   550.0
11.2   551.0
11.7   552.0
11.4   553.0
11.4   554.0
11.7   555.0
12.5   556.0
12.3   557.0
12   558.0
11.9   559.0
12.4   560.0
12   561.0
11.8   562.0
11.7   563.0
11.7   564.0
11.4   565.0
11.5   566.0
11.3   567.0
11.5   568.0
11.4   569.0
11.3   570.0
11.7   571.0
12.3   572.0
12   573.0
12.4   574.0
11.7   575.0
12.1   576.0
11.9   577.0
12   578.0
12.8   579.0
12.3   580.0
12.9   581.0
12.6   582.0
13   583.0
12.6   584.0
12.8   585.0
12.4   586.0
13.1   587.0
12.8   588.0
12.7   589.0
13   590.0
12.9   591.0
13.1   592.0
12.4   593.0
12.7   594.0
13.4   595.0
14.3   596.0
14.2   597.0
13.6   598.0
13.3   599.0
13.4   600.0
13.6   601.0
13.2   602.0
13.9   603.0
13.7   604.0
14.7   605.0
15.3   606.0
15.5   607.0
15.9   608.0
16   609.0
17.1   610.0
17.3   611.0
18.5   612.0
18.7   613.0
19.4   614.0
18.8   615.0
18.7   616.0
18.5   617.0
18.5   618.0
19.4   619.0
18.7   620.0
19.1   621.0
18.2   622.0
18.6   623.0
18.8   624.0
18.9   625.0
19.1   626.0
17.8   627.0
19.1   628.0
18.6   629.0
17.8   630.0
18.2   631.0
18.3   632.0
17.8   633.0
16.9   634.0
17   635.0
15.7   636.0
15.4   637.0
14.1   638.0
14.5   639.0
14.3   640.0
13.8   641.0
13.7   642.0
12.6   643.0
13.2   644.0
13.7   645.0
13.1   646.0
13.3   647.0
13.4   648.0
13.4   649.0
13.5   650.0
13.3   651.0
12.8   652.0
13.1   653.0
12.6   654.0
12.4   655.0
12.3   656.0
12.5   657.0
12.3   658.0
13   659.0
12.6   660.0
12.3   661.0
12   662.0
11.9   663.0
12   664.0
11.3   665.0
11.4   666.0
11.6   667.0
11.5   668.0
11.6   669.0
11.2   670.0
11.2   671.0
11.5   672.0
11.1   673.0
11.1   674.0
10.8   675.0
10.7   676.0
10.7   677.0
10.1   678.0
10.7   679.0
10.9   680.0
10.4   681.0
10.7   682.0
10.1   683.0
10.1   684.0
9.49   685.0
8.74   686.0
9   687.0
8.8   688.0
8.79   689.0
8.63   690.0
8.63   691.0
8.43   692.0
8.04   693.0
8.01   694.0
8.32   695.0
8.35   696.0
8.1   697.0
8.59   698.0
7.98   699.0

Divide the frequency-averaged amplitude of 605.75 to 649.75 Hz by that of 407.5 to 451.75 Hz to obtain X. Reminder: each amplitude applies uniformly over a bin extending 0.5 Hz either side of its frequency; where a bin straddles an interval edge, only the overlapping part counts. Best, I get 1.36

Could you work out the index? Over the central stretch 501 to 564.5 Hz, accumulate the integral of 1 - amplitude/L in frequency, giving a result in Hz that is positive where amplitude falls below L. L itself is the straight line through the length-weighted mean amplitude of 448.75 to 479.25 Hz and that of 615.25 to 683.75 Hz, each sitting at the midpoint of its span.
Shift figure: 9.6 Hz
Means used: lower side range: 11.4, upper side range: 14.1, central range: 10.6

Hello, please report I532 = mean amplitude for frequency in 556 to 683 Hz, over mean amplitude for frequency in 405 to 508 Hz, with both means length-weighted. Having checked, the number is 1.17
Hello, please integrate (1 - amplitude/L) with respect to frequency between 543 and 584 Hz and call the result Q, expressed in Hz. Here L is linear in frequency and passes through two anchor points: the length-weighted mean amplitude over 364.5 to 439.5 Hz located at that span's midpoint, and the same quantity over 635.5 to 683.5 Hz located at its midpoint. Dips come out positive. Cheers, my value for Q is 3.9 Hz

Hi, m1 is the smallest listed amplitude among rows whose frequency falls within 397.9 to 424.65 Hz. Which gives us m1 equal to 11.5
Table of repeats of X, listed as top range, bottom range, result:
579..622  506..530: 1.50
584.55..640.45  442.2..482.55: 1.38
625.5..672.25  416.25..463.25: 1.18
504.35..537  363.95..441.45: 0.73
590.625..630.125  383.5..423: 1.14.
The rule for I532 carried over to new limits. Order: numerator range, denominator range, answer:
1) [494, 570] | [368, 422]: 0.73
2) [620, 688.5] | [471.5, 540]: 1.26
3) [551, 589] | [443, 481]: 1.04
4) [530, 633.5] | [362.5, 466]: 1.01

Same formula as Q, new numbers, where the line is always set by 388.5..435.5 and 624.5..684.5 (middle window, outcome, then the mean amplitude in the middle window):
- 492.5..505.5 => 2.71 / 10.7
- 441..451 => 1.01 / 12.2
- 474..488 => 1.93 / 11.6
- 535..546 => 2.57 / 10.3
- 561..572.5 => 1.55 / 11.6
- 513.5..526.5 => 3.51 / 9.83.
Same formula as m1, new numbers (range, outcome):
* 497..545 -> 9.2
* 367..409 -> 14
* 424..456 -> 11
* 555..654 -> 11.3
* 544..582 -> 10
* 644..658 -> 12.3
